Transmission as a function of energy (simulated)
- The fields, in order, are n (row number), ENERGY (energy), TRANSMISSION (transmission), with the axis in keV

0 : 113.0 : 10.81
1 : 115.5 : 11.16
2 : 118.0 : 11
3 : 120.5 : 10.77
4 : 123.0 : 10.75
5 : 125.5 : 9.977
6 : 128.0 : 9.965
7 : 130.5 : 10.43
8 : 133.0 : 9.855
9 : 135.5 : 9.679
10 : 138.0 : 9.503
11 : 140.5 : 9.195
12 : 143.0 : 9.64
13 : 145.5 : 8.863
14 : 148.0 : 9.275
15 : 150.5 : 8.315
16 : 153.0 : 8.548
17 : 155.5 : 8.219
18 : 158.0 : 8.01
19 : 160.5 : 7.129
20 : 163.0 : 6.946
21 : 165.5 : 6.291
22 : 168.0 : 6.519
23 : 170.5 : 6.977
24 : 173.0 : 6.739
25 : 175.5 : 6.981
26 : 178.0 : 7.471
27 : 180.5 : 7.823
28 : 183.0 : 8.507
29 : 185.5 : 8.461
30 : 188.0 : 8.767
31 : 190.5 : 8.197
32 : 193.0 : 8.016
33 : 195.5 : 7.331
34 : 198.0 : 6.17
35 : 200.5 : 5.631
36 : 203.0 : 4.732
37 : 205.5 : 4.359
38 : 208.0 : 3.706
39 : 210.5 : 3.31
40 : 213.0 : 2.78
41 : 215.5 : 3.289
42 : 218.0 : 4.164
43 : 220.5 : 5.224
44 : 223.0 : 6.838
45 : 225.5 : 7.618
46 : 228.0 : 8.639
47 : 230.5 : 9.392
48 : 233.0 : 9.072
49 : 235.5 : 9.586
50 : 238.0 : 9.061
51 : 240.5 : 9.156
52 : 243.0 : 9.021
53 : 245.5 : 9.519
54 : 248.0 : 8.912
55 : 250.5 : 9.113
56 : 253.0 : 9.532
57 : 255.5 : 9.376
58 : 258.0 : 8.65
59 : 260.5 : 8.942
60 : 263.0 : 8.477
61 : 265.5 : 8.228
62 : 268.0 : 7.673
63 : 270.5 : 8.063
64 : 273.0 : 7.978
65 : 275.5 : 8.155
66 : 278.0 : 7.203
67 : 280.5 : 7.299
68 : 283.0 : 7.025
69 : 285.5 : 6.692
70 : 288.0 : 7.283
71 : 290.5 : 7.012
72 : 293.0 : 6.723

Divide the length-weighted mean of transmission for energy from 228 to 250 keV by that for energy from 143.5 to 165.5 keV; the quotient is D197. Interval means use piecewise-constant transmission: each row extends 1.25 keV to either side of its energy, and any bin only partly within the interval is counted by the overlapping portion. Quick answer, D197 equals 1.13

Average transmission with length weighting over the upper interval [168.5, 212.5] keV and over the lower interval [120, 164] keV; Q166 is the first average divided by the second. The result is 0.72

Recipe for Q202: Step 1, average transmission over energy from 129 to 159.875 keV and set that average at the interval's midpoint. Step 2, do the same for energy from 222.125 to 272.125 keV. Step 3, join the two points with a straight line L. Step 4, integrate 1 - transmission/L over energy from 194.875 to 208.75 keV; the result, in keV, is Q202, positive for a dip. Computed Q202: 5.6 keV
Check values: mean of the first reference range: 9.09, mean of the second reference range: 8.75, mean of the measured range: 5.29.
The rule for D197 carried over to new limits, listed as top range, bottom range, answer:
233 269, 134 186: 1.11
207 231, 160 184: 0.76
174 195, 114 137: 0.77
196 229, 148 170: 0.68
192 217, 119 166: 0.54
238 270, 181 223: 1.51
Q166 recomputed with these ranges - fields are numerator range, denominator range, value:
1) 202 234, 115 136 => 0.54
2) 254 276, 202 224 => 1.99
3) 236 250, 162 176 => 1.36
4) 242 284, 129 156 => 0.91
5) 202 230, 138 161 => 0.59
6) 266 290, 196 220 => 1.72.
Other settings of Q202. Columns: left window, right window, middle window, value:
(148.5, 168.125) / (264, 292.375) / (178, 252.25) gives 4.2 keV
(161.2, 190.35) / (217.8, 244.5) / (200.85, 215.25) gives 7.3 keV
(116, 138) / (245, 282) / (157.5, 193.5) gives 7.9 keV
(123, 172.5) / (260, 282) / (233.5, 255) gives -3.0 keV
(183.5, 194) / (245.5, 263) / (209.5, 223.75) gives 7.4 keV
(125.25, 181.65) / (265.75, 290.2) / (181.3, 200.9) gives 0.9 keV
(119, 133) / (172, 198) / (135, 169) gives 3.5 keV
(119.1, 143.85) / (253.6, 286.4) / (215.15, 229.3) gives 4.1 keV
